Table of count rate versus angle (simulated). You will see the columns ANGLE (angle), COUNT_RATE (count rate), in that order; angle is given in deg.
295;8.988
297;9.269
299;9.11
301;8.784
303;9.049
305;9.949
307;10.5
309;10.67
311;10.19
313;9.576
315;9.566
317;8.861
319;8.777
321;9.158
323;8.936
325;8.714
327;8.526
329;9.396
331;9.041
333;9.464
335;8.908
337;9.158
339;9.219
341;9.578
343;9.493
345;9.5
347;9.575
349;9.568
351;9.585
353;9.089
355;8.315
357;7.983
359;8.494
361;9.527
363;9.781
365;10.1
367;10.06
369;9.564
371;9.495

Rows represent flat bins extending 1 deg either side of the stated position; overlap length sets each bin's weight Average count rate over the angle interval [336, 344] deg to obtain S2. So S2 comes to 9.36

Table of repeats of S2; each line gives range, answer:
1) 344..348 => 9.54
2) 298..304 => 8.98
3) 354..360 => 8.26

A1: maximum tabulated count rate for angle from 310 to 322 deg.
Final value 10.19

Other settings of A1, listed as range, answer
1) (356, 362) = 9.527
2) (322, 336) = 9.464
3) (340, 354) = 9.585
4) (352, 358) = 9.089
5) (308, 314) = 10.67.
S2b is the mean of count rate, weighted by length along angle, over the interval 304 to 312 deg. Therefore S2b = 10.3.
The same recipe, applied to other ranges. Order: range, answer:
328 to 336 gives 9.2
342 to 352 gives 9.54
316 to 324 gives 8.93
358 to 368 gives 9.59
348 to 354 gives 9.41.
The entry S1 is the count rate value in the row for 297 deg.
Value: 9.269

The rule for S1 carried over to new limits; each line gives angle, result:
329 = 9.396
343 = 9.493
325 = 8.714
